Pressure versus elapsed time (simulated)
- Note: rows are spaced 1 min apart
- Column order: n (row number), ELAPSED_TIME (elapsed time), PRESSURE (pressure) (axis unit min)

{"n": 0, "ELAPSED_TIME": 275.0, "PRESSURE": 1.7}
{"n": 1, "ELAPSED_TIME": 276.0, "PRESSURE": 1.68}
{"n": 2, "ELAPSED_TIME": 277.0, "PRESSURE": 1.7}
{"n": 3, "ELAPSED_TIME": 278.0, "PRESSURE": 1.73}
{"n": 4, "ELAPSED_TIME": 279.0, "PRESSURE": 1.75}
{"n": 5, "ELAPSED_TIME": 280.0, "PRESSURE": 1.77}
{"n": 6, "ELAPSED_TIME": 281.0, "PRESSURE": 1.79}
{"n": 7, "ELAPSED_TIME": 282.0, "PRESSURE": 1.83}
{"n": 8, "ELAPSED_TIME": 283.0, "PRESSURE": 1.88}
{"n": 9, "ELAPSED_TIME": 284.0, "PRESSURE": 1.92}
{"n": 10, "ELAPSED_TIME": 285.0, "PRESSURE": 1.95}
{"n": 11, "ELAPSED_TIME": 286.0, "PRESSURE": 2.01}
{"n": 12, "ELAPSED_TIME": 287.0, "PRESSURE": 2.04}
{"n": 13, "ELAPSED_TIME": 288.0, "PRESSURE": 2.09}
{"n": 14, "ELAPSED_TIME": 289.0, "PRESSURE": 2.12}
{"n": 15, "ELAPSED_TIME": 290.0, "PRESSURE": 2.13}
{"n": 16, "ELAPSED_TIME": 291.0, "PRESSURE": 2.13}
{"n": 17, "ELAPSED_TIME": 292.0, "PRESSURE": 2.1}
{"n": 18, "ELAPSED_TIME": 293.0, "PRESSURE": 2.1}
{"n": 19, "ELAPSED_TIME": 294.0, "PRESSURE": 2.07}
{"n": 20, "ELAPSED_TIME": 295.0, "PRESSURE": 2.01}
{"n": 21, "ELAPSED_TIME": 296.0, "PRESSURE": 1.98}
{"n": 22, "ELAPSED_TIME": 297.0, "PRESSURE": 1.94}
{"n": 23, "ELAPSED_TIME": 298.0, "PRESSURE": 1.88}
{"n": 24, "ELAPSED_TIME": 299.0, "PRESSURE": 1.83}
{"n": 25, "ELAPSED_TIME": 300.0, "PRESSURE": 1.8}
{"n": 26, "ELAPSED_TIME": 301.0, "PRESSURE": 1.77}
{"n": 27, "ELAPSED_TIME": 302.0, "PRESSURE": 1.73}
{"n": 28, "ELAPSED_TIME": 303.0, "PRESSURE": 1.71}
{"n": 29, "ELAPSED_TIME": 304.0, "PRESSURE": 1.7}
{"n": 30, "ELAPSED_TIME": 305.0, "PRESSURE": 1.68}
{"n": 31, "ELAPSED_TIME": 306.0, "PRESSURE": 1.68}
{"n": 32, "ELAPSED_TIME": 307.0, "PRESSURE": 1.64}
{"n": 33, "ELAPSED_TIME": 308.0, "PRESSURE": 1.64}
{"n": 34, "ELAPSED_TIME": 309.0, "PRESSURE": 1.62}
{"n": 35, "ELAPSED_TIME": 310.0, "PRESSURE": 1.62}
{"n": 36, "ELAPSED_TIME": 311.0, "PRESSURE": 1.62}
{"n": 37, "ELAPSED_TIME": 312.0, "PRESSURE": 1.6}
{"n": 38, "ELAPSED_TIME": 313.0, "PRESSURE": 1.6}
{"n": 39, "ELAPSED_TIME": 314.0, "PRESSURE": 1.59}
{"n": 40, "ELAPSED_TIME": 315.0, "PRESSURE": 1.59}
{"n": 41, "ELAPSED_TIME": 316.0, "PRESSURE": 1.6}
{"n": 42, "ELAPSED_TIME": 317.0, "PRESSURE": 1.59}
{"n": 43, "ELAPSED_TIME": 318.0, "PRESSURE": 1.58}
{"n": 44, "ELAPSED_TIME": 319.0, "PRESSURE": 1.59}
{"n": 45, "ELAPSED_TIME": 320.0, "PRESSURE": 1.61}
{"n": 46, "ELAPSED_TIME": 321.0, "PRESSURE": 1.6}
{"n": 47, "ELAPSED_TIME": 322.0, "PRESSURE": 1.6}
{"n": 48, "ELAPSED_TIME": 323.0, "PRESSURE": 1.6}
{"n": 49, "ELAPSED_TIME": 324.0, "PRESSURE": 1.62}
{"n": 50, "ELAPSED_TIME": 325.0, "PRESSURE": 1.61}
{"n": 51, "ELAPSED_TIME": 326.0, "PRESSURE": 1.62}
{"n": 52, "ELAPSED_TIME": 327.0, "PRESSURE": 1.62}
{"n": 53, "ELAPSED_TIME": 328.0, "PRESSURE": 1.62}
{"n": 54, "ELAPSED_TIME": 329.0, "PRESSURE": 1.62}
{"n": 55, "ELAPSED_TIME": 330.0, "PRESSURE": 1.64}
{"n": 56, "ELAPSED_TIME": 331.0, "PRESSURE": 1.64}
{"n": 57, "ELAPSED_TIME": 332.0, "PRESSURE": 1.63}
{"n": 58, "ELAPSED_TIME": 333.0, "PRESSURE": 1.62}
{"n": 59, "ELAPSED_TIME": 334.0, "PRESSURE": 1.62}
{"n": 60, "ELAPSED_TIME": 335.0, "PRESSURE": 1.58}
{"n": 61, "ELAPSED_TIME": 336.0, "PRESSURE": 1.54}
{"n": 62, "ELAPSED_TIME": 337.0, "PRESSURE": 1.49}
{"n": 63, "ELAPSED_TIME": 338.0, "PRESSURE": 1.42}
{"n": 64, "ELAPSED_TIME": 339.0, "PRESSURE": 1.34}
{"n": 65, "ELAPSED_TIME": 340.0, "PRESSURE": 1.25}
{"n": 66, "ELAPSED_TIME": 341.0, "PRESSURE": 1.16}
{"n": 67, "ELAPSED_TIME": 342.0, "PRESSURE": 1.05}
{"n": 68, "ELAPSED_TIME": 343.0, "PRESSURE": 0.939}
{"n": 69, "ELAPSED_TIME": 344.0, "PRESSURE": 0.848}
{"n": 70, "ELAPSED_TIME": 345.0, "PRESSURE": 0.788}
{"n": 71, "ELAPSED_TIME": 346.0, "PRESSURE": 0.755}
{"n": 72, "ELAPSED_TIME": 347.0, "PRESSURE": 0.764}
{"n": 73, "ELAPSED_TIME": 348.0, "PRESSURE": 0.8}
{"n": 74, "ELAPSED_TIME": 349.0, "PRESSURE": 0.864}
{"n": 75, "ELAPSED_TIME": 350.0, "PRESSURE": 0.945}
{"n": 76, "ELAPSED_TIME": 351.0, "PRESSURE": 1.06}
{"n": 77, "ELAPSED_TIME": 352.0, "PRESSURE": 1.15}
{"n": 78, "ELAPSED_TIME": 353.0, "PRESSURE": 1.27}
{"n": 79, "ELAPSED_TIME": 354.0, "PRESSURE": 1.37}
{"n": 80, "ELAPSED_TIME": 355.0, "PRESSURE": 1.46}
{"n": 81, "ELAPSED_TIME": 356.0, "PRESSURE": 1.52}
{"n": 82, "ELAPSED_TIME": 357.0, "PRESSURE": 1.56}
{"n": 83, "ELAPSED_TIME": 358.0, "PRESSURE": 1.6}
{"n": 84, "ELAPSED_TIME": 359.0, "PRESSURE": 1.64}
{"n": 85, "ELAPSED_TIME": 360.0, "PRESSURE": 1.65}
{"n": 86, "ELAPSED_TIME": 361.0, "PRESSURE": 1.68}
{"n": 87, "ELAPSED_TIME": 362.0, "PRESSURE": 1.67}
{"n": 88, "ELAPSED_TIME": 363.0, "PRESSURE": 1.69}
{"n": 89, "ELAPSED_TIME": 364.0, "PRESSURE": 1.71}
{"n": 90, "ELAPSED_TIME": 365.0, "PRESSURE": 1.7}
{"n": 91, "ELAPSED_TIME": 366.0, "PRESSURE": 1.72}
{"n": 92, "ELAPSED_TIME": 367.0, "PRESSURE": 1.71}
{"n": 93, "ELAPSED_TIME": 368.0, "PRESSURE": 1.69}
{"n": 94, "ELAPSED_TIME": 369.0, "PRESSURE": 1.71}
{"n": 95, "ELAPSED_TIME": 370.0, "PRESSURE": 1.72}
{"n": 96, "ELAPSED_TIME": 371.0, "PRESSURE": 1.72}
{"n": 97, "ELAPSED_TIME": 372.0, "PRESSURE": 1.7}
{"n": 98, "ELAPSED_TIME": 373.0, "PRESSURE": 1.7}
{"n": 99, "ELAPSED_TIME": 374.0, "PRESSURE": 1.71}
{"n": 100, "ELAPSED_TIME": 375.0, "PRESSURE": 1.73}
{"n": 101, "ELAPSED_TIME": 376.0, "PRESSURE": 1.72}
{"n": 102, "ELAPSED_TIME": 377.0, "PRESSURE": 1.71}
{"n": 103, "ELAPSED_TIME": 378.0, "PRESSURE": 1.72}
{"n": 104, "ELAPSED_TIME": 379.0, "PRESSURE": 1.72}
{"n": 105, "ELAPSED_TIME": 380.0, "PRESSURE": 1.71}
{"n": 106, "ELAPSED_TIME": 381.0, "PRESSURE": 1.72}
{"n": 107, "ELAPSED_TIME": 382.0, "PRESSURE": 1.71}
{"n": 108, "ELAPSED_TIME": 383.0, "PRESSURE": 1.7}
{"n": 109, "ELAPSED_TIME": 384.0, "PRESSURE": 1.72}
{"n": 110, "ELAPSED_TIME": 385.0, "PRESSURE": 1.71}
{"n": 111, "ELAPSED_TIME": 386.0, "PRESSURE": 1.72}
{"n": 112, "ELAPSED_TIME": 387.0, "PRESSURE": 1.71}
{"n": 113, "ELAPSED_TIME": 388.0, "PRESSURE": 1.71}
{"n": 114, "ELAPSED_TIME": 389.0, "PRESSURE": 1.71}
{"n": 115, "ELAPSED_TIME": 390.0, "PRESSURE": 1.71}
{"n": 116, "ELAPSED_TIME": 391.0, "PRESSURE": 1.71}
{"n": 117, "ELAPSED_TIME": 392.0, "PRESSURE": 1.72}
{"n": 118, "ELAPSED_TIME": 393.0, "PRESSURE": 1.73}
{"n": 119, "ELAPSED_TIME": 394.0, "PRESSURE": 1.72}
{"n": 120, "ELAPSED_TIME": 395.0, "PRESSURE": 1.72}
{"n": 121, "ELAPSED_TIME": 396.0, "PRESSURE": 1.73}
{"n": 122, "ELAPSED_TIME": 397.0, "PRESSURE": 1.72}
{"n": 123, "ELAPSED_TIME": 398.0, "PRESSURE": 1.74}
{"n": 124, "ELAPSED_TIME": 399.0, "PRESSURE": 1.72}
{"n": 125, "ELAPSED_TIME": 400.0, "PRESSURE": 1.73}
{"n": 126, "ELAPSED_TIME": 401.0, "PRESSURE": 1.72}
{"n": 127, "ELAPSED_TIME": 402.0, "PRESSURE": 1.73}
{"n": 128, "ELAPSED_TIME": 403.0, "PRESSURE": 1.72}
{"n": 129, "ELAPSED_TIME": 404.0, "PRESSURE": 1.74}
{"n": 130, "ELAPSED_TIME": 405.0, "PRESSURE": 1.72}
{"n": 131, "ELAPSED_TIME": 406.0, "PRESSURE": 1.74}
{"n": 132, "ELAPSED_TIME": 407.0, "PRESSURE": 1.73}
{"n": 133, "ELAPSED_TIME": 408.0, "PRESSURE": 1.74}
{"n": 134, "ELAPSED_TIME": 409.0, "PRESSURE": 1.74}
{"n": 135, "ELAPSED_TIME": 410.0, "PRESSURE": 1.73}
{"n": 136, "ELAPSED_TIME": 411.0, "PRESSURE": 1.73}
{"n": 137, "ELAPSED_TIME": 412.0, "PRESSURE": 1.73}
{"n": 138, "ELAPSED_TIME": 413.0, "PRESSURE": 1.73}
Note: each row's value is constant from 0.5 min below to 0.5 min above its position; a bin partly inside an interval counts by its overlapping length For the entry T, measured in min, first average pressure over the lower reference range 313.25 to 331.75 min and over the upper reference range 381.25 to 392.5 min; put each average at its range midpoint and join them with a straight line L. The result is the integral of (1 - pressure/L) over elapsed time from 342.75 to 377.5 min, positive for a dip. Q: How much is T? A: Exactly 5.0 min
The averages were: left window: 1.61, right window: 1.71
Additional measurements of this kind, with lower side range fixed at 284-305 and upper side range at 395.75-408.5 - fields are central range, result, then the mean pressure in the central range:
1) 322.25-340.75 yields 3.1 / 1.56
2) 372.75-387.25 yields 0.5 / 1.71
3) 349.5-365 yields 2.9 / 1.47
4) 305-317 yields 1.8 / 1.62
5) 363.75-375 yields 0.5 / 1.71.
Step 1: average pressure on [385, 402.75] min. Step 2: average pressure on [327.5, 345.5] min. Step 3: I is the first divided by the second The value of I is 1.2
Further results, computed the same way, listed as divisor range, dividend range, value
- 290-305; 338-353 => 0.53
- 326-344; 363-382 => 1.18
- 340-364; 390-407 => 1.39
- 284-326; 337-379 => 0.80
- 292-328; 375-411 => 1.01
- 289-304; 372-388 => 0.88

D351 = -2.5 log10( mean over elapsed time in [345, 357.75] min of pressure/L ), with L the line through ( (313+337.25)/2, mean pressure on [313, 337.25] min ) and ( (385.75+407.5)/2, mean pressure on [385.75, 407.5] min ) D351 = 0.42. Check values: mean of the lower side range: 1.6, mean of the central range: 1.12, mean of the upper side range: 1.72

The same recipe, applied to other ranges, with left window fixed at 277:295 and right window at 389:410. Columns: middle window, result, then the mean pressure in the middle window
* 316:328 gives 0.18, 1.6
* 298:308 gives 0.12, 1.73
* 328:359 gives 0.39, 1.29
